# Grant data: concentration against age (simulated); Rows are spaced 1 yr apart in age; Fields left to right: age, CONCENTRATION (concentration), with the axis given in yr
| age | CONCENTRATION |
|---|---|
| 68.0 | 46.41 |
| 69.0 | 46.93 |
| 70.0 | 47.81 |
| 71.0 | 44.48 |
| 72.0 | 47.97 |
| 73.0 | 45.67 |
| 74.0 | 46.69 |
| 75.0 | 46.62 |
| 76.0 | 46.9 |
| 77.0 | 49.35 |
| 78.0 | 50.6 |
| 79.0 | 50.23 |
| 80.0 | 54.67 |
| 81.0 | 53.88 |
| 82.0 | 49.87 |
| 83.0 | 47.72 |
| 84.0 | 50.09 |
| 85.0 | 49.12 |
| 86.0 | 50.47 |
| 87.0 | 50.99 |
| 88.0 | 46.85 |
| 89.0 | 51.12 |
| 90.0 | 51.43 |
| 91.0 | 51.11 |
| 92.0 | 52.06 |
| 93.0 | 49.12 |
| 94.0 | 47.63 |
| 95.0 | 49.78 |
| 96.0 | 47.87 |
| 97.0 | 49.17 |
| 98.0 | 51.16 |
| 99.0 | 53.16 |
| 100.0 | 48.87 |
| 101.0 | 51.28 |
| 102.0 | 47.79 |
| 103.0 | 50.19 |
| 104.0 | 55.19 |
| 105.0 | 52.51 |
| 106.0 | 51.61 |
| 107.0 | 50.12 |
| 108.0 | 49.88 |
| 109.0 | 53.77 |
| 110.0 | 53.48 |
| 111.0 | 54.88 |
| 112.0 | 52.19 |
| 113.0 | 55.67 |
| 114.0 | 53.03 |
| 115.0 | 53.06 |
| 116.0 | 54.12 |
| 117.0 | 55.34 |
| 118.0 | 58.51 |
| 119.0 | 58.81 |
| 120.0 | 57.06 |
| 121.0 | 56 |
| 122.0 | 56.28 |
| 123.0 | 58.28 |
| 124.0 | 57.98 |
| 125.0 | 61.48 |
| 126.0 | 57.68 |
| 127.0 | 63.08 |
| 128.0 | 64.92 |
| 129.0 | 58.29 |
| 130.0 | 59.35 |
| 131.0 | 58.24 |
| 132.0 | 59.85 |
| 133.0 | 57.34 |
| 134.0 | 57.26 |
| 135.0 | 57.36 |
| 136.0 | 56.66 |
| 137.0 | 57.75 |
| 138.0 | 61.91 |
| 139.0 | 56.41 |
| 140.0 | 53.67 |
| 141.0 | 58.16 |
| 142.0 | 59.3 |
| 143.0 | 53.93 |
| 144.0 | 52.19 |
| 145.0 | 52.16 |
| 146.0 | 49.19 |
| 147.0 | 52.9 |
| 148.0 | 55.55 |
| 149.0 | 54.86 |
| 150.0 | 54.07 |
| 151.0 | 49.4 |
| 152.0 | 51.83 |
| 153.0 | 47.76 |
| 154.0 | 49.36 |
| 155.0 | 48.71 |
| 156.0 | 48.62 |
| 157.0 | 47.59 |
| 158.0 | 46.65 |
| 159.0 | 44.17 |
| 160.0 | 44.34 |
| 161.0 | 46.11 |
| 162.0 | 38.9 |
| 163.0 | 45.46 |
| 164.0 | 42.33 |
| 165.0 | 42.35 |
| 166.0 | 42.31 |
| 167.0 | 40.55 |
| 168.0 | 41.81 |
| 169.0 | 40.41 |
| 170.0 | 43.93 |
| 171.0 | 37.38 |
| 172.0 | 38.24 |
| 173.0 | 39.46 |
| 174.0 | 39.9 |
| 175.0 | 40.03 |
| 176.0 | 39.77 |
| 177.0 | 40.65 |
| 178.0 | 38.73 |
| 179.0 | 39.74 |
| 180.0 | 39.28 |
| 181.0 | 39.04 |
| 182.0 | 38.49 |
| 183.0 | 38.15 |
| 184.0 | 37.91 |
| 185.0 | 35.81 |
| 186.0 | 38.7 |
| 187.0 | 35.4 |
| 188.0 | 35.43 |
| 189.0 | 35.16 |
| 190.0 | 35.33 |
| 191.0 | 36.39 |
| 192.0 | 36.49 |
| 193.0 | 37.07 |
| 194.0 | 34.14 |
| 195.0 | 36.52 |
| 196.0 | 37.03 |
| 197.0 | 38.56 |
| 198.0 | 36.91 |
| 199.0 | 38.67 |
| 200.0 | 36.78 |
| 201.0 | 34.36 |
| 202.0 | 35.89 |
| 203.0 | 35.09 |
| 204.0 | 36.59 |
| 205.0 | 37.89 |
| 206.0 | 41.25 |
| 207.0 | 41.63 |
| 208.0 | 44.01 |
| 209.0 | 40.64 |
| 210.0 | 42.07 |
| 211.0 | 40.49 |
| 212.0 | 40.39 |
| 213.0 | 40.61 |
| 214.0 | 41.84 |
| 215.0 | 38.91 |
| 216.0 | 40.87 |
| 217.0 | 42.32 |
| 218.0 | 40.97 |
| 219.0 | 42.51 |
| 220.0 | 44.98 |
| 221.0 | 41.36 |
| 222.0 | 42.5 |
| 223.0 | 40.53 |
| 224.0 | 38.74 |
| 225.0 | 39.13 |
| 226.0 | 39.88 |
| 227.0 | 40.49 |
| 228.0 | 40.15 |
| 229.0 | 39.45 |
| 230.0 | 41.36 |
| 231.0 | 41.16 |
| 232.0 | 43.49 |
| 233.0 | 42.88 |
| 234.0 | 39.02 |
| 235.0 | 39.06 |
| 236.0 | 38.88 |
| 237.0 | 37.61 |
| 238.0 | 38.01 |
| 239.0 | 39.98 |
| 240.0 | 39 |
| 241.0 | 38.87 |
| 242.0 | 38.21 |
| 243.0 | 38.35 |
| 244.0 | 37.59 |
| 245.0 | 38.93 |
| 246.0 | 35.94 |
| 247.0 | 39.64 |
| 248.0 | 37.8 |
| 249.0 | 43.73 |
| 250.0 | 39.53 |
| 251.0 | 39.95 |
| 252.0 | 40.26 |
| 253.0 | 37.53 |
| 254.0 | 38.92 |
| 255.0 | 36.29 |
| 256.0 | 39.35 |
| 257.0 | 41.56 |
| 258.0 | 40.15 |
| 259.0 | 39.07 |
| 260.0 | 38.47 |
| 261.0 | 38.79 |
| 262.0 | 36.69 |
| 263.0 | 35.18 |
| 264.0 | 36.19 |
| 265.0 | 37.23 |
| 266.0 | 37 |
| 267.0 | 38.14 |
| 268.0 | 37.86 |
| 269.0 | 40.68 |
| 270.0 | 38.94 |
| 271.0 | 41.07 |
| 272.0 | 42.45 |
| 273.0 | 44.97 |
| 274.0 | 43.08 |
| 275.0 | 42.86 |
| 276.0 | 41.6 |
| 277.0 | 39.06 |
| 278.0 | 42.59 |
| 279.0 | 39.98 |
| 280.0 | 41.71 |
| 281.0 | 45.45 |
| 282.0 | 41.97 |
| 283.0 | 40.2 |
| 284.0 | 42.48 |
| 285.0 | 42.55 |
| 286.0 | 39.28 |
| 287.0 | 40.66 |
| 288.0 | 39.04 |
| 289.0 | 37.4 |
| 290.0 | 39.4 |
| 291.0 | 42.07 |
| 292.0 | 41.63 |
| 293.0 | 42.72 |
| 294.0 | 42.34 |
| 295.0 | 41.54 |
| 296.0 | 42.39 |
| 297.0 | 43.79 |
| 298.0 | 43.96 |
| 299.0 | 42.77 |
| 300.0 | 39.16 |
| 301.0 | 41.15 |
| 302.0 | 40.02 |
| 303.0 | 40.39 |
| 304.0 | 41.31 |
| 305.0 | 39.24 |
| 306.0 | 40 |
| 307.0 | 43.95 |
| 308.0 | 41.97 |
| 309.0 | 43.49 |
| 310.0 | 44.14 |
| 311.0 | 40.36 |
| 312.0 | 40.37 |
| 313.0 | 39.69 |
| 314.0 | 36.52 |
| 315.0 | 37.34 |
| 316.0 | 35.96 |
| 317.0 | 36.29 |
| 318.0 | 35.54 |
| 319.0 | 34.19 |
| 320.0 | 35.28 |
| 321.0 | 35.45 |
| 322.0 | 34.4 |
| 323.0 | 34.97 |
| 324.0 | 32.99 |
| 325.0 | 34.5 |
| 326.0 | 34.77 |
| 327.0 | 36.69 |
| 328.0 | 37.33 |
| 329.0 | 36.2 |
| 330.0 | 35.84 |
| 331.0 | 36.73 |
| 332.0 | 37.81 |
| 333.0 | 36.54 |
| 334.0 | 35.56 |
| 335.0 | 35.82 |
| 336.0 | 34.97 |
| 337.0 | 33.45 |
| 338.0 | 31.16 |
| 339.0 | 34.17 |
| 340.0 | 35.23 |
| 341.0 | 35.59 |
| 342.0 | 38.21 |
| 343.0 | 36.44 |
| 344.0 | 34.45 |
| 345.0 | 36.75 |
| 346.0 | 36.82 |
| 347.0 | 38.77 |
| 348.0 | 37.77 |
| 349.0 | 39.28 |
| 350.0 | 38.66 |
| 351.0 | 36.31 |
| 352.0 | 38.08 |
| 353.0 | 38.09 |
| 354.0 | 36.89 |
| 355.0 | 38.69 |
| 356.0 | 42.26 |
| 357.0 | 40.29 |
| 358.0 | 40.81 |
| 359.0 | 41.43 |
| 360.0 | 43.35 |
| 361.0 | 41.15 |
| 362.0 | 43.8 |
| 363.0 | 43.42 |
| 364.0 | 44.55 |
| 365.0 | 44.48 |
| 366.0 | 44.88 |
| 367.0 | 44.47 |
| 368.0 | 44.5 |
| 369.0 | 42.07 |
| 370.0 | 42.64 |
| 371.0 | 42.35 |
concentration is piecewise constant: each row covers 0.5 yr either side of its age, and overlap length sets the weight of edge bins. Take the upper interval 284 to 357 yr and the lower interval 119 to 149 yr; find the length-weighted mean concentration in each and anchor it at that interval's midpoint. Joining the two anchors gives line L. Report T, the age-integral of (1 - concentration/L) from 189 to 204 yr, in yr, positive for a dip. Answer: 4.29 yr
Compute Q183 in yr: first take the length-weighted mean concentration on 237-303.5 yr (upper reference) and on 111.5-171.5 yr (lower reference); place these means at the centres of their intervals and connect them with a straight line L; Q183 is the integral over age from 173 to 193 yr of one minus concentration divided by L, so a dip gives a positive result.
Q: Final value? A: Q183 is 4.36 yr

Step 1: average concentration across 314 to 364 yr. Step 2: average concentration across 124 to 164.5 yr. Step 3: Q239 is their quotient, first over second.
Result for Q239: 0.7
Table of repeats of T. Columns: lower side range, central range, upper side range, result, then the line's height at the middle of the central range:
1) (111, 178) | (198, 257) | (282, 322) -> 7.4 yr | 45.4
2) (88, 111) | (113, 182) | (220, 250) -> -5.0 yr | 46.9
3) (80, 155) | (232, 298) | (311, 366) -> 4.4 yr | 42.9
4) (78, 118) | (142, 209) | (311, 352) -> 6.4 yr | 46.3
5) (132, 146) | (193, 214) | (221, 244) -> 3.0 yr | 45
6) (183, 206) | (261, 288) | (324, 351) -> -3.0 yr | 36.3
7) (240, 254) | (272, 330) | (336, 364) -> -1.9 yr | 38.6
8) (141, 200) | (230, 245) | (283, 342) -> 0.5 yr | 40.8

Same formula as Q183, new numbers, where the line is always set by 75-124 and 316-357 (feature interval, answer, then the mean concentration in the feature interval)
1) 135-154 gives -2.1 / 54.3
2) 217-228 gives 0.7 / 41.1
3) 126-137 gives -2.0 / 59.1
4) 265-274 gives 0.1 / 40.1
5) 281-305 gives -1.3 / 41.3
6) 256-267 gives 0.8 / 38.1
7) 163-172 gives 1.1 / 41.4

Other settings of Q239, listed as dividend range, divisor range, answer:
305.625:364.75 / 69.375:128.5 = 0.73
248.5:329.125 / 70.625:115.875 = 0.78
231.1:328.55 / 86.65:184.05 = 0.78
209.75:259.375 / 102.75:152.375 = 0.72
